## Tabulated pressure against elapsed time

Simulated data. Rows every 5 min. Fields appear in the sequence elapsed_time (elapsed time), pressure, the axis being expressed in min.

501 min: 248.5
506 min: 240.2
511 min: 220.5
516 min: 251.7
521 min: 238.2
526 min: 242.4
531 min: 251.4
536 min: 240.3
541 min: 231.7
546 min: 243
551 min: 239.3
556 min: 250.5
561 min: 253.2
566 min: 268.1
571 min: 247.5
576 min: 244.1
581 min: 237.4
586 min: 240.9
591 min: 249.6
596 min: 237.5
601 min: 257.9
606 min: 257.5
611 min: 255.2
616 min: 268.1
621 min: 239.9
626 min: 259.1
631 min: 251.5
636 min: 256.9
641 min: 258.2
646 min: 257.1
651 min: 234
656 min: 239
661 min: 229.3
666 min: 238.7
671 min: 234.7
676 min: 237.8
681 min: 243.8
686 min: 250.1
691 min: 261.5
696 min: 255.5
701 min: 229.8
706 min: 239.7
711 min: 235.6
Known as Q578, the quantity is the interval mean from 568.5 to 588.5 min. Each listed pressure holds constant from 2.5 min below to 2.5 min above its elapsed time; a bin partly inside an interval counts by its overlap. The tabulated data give 242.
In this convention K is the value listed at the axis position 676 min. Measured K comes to 237.8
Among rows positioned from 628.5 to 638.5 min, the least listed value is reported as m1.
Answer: 251.5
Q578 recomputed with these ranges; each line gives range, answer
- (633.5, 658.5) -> 249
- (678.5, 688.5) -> 247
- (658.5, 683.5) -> 237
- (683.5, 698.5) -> 256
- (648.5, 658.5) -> 236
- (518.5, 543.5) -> 241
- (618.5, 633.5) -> 250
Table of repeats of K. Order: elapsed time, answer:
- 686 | 250.1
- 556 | 250.5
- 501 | 248.5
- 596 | 237.5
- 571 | 247.5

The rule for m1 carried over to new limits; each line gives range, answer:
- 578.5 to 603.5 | 237.4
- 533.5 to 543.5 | 231.7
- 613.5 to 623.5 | 239.9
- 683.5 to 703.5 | 229.8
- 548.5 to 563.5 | 239.3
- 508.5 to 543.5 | 220.5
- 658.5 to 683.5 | 229.3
